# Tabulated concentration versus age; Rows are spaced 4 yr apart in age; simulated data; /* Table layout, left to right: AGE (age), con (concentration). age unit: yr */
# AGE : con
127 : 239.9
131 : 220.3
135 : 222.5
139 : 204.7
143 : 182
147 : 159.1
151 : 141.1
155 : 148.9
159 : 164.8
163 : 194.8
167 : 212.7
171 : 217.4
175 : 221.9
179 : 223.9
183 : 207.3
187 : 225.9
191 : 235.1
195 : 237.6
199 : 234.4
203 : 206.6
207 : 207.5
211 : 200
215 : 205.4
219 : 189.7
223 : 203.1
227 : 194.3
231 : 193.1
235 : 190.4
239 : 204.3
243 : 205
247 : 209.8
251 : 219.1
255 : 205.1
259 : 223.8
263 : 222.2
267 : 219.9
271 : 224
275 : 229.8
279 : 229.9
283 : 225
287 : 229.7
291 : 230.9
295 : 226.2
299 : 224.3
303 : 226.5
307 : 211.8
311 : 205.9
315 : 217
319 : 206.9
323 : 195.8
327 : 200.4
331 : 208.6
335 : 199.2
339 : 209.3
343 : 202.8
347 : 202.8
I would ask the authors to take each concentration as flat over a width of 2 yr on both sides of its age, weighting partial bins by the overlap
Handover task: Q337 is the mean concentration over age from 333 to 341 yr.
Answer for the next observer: 204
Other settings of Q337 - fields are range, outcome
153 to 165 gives 170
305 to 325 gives 207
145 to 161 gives 153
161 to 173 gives 208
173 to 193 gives 223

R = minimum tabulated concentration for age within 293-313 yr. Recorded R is 205.9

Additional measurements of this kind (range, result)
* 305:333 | 195.8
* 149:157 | 141.1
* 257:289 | 219.9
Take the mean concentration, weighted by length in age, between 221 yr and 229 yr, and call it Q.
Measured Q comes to 199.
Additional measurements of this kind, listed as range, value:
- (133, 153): 182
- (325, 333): 204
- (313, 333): 206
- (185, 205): 228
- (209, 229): 198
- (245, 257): 211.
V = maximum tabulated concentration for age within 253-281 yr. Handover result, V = 229.9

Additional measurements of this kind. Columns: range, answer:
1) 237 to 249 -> 209.8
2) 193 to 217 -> 237.6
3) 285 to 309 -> 230.9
